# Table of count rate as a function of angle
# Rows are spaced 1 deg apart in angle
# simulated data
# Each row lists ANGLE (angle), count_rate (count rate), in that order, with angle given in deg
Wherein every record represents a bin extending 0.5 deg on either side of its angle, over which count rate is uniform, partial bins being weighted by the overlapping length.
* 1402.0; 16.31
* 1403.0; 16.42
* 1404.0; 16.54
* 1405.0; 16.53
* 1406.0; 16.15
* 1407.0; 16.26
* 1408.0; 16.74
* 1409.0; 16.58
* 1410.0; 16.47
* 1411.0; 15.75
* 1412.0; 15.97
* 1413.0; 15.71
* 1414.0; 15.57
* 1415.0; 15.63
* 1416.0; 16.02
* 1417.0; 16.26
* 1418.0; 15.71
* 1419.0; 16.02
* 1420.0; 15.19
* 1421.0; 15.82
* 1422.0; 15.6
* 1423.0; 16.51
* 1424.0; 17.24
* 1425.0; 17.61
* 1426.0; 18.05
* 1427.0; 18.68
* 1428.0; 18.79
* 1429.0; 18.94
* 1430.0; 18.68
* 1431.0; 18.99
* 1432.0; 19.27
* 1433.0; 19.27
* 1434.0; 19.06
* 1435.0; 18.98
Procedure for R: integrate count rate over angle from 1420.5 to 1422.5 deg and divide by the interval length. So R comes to 15.7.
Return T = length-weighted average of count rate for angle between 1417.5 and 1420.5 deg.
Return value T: 15.6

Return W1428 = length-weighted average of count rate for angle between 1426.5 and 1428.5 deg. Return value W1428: 18.7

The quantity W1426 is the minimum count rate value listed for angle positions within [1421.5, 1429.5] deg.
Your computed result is 15.6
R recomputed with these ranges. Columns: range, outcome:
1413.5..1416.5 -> 15.7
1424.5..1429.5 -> 18.4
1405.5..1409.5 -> 16.4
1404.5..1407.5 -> 16.3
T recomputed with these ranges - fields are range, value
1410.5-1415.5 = 15.7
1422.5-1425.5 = 17.1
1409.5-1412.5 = 16.1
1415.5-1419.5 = 16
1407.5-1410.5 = 16.6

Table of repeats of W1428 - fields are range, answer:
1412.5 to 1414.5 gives 15.6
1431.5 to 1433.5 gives 19.3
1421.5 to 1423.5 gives 16.1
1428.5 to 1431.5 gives 18.9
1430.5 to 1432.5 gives 19.1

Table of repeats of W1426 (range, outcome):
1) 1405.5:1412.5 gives 15.75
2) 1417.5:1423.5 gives 15.19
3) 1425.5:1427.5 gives 18.05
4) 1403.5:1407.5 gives 16.15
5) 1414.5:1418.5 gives 15.63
